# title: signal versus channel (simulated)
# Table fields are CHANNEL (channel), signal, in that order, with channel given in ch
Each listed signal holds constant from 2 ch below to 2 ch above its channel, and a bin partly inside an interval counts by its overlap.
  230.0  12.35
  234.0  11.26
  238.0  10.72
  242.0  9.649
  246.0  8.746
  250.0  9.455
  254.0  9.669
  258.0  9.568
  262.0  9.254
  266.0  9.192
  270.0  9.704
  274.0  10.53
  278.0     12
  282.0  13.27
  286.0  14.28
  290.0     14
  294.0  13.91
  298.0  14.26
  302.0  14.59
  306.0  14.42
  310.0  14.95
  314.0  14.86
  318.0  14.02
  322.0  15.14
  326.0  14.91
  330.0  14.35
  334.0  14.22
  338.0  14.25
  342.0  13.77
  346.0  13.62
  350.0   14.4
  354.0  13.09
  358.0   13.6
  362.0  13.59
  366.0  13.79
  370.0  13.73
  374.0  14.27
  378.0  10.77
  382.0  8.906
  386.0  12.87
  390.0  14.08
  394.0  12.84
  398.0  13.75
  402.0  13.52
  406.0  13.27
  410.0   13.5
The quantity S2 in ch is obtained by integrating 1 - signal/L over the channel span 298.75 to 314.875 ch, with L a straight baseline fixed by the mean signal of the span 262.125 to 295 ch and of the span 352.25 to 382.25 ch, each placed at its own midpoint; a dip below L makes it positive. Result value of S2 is -3.2 ch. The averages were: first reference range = 11.9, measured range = 14.7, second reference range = 12.9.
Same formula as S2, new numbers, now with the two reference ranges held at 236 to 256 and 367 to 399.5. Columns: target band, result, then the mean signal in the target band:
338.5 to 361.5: -3.5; 13.7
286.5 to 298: -3.6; 14.1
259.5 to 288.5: -2.6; 11.2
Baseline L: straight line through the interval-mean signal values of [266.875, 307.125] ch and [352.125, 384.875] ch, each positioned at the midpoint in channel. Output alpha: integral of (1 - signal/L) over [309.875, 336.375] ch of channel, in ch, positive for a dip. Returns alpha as -3.6 ch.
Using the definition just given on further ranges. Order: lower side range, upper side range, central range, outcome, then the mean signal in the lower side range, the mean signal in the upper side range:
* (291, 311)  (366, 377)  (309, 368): -0.65 ch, 14.4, 13.7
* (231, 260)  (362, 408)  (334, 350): -2.64 ch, 9.95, 12.9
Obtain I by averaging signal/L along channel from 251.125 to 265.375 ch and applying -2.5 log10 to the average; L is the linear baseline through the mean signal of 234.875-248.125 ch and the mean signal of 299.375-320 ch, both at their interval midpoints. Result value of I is 0.162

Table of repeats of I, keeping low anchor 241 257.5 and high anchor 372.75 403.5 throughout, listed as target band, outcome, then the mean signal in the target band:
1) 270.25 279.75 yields -0.10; 11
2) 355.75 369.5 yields -0.14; 13.7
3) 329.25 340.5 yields -0.25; 14.2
